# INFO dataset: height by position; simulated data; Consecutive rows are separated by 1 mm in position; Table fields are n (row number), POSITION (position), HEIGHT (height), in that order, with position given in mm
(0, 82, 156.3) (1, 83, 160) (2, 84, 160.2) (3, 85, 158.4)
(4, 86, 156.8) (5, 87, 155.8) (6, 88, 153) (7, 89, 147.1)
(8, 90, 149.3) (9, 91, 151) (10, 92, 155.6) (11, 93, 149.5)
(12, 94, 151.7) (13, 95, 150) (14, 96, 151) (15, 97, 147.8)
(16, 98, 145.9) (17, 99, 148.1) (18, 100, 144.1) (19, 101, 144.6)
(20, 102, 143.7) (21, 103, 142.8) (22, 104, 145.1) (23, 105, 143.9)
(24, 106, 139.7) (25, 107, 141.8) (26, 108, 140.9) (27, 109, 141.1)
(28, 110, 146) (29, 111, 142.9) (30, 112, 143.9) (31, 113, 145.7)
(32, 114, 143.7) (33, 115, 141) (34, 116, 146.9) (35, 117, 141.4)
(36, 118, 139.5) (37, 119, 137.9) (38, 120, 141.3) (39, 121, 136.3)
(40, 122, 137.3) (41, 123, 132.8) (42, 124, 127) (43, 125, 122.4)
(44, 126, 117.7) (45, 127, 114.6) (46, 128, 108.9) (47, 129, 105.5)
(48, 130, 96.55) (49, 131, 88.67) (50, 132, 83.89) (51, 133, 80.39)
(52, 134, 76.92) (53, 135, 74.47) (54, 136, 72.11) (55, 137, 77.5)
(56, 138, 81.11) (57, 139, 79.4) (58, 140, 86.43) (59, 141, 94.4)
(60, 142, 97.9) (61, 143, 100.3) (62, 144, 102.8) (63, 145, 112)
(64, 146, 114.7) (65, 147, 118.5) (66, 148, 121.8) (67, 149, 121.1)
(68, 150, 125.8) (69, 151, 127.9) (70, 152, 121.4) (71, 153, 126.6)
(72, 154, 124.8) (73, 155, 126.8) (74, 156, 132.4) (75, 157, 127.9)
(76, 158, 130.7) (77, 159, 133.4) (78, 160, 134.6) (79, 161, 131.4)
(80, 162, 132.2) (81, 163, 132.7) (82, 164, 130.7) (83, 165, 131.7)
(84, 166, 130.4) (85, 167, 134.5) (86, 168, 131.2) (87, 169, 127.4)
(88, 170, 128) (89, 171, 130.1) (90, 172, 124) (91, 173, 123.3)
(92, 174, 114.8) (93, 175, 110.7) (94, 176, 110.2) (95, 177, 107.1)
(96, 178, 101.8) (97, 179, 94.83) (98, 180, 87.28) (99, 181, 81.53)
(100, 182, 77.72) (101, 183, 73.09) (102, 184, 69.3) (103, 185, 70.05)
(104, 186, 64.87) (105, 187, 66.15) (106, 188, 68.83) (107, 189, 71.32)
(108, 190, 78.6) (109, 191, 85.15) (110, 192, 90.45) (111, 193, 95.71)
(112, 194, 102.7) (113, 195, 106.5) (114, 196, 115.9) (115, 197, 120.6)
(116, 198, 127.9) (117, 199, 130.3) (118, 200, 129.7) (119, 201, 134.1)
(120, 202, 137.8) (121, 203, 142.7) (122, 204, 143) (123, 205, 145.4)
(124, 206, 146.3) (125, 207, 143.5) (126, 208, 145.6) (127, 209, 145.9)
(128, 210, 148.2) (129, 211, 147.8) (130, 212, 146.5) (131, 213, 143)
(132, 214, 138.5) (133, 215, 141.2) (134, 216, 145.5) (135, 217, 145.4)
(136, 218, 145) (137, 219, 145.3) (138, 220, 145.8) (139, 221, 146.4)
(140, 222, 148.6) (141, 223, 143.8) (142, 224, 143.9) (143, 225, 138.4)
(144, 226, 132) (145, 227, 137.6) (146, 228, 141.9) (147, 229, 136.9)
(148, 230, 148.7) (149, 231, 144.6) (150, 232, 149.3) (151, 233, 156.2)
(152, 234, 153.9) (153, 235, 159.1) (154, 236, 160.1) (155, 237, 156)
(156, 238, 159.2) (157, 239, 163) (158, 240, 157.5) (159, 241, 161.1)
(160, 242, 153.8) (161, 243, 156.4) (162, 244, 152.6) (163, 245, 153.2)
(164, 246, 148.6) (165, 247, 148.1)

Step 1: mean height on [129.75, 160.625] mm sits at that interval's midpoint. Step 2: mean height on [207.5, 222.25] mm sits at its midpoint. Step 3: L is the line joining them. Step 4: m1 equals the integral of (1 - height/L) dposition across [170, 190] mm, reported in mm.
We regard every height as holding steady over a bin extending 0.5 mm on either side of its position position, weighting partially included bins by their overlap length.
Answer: 5.2 mm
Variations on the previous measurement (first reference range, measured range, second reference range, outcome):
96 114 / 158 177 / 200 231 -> 2.2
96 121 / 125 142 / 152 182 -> 5.4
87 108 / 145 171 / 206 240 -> 3.4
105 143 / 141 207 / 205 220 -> 9.3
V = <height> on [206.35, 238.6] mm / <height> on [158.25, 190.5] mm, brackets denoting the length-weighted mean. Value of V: 1.37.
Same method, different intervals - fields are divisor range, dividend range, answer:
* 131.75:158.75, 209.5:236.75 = 1.38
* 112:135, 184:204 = 0.85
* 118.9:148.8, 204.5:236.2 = 1.39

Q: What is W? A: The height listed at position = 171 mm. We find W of 130.1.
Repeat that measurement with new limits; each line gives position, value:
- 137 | 77.5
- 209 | 145.9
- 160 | 134.6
